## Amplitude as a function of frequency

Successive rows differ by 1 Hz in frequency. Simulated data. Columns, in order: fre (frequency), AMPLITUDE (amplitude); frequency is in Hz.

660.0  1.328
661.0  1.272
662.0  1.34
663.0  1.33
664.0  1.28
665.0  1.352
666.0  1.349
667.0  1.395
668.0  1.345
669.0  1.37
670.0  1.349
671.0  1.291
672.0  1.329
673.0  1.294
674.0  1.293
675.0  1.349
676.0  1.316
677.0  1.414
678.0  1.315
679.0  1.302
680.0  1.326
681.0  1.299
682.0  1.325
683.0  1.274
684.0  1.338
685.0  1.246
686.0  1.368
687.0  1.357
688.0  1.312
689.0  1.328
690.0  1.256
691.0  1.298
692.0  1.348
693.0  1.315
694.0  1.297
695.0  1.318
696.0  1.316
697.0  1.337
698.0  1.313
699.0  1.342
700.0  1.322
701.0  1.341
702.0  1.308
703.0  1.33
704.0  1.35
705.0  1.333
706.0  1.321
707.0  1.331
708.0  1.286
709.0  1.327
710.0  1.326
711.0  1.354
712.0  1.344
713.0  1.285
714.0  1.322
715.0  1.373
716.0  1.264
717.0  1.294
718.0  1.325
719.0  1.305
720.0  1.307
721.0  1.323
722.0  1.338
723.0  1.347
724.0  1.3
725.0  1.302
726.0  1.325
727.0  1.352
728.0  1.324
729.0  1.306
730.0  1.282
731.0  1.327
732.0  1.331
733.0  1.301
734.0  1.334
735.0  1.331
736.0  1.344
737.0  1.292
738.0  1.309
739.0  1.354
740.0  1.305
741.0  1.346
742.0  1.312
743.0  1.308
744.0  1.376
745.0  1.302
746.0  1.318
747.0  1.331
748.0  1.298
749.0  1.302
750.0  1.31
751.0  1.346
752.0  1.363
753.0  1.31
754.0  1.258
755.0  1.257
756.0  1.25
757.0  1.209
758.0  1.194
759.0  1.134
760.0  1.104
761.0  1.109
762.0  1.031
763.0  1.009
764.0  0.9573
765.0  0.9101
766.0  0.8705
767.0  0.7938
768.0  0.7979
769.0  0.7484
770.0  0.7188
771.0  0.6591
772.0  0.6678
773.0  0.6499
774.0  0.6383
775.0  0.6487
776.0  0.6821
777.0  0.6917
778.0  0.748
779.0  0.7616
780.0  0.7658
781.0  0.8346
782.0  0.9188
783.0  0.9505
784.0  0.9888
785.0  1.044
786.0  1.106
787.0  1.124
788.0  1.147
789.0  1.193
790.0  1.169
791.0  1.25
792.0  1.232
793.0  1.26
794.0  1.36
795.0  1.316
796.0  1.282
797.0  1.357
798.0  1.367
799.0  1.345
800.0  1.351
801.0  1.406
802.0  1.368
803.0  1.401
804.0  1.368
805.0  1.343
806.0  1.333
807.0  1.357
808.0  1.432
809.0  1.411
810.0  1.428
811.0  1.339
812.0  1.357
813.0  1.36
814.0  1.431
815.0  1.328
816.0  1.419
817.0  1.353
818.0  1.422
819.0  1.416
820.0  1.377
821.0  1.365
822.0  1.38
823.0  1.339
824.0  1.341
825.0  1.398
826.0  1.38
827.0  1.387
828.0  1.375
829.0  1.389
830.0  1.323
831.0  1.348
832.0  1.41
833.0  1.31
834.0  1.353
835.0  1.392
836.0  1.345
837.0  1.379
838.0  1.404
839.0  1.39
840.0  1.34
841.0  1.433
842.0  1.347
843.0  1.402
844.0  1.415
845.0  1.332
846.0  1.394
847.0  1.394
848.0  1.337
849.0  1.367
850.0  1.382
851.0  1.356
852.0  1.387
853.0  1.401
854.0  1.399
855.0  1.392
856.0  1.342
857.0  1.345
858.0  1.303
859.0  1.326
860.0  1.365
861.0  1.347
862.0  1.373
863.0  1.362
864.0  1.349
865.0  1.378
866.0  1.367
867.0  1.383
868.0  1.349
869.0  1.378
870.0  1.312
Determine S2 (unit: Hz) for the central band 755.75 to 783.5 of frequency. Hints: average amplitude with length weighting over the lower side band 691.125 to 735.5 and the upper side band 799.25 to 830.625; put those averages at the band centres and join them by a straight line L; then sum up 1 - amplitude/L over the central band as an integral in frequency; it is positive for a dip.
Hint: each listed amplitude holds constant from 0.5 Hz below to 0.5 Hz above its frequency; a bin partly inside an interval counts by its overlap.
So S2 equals 9.9 Hz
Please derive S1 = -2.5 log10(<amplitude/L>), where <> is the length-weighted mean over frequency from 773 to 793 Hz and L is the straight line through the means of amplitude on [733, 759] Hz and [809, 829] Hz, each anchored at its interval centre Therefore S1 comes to 0.38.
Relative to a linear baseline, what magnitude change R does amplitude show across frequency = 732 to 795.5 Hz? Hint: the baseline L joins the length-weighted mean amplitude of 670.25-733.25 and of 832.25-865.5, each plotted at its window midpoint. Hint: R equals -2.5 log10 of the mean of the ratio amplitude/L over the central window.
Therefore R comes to 0.22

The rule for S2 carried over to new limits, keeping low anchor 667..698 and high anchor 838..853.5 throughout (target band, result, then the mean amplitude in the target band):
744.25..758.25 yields 0.56 Hz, 1.29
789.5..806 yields 0.47 Hz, 1.32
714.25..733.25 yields 0.27 Hz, 1.32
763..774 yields 4.64 Hz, 0.782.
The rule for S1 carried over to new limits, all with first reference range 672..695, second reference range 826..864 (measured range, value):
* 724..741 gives 0.01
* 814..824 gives -0.01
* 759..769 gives 0.37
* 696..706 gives -0.01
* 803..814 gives -0.02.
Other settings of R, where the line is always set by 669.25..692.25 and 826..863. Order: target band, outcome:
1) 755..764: 0.19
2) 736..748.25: 0.01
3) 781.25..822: 0.05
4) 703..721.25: 0.01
